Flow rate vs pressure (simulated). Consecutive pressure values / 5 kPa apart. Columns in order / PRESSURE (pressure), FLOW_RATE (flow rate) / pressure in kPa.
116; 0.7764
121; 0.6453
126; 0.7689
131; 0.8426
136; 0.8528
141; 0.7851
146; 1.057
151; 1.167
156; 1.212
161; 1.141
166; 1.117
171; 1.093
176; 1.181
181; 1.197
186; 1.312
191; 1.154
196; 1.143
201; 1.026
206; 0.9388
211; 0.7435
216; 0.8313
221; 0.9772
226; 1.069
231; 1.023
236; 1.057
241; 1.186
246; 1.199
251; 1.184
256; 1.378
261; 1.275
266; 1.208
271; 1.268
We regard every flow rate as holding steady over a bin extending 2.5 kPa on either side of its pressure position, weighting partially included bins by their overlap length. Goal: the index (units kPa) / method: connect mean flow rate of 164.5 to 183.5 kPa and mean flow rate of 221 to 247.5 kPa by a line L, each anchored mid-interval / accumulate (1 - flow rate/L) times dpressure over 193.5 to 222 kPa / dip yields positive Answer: 4.5 kPa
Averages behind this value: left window 1.15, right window 1.09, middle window 0.942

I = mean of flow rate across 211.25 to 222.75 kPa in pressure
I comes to 0.868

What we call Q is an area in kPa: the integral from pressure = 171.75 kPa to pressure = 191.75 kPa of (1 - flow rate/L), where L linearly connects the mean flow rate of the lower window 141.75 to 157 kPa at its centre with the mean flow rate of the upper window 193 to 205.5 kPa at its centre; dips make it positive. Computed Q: -2.4 kPa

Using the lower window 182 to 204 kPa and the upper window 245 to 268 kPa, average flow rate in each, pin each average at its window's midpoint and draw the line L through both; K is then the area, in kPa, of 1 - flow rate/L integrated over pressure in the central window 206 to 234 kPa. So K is 6.2 kPa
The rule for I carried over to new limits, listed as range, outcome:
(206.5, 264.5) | 1.08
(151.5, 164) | 1.17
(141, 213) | 1.1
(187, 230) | 0.998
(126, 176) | 1.02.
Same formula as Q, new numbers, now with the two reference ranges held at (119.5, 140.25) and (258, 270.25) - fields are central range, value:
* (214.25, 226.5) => 1.7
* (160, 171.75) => -2.7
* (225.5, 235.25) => 0.8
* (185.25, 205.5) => -2.3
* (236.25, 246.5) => 0.1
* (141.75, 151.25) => -2.2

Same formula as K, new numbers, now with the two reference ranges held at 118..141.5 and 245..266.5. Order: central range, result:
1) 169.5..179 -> -2.0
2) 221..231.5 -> 1.0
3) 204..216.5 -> 2.9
